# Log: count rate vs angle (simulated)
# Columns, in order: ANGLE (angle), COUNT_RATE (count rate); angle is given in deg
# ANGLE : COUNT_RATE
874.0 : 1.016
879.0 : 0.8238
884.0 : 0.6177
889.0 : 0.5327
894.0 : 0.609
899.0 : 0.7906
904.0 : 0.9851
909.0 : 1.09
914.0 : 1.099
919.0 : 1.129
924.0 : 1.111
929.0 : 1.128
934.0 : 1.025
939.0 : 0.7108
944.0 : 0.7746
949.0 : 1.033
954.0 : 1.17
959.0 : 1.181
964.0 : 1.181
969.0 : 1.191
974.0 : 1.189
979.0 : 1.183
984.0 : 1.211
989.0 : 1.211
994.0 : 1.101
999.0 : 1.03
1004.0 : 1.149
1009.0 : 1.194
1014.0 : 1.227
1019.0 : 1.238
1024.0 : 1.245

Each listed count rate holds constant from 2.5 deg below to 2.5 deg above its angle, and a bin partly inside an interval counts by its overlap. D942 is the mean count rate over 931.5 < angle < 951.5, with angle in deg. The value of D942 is 0.886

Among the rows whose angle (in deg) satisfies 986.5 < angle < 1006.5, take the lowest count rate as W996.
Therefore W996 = 1.03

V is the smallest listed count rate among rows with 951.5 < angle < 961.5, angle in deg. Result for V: 1.17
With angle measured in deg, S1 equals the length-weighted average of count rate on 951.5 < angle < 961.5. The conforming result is 1.18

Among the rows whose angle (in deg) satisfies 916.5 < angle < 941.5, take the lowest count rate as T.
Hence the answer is 0.7108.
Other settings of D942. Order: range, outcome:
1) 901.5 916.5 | 1.06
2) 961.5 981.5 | 1.19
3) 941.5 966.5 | 1.07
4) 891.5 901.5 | 0.7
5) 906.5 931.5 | 1.11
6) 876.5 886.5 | 0.721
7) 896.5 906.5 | 0.888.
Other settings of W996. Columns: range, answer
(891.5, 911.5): 0.609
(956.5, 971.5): 1.181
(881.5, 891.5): 0.5327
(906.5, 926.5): 1.09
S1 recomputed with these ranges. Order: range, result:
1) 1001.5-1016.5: 1.19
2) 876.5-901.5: 0.675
